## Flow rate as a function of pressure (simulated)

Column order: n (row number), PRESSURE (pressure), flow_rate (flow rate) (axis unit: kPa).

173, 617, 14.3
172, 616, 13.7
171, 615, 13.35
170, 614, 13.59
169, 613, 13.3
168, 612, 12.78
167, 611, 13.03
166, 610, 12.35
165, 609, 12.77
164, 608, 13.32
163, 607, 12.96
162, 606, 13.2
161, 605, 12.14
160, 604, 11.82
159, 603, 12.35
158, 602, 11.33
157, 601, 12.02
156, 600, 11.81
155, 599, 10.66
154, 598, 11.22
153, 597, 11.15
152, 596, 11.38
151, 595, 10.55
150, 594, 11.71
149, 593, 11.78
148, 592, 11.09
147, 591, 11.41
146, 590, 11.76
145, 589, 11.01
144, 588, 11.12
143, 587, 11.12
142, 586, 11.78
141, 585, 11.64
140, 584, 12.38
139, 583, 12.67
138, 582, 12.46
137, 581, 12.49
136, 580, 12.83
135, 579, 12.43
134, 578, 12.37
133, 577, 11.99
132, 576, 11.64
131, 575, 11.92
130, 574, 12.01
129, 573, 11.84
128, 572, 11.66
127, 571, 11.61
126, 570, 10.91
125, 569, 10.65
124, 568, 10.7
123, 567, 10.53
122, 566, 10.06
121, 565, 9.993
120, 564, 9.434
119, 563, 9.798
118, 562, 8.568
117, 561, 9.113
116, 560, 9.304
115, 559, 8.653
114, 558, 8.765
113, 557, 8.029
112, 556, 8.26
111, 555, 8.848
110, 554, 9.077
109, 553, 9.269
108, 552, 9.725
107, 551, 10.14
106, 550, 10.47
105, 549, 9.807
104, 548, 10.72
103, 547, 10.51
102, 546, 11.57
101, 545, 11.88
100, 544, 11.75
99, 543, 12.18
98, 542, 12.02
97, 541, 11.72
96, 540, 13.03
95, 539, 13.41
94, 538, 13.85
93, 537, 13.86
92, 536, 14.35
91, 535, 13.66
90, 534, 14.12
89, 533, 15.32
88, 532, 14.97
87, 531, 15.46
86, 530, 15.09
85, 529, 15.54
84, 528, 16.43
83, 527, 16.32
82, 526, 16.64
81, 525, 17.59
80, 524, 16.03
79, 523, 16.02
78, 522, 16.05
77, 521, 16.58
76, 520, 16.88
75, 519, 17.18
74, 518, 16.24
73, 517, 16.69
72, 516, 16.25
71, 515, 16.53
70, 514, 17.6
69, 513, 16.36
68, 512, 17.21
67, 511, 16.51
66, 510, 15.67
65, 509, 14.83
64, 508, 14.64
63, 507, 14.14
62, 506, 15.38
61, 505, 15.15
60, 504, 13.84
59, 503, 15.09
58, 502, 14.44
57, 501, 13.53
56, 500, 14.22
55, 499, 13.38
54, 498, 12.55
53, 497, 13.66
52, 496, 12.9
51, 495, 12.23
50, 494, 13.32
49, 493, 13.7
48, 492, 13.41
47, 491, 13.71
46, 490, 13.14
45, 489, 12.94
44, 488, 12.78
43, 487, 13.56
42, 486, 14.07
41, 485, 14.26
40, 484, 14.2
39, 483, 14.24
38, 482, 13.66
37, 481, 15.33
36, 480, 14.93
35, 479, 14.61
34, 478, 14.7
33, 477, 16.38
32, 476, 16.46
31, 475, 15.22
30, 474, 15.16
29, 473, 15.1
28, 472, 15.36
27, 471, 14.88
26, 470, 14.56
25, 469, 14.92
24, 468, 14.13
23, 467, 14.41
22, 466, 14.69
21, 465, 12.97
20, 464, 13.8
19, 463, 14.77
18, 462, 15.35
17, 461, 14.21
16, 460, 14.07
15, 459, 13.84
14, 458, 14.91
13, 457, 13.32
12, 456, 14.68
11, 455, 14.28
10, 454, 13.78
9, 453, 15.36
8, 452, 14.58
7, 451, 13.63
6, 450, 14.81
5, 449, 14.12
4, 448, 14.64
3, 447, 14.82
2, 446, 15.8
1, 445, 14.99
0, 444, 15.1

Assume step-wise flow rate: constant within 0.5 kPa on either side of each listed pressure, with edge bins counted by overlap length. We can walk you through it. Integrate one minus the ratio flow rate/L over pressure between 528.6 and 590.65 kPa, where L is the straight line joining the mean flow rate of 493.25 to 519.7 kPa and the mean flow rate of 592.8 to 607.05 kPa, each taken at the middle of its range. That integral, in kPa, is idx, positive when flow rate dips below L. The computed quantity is 7.6 kPa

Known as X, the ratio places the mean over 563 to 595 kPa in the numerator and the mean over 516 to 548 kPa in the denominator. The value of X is 0.8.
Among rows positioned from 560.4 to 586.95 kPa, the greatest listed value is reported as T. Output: 12.83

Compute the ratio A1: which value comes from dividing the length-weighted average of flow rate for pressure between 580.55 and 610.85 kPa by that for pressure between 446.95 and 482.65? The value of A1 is 0.8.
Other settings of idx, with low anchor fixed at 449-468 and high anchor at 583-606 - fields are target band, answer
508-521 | -3.2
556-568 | 2.9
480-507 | -0.5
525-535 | -2.1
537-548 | 0.4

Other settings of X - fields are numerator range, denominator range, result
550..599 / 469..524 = 0.73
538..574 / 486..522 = 0.71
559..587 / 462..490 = 0.77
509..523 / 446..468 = 1.15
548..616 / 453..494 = 0.78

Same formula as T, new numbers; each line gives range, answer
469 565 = 17.6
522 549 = 17.59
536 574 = 14.35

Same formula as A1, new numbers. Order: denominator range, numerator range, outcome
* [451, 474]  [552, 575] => 0.69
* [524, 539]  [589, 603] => 0.75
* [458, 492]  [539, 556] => 0.75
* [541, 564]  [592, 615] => 1.22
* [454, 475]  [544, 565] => 0.67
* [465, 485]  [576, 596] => 0.80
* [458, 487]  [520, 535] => 1.08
